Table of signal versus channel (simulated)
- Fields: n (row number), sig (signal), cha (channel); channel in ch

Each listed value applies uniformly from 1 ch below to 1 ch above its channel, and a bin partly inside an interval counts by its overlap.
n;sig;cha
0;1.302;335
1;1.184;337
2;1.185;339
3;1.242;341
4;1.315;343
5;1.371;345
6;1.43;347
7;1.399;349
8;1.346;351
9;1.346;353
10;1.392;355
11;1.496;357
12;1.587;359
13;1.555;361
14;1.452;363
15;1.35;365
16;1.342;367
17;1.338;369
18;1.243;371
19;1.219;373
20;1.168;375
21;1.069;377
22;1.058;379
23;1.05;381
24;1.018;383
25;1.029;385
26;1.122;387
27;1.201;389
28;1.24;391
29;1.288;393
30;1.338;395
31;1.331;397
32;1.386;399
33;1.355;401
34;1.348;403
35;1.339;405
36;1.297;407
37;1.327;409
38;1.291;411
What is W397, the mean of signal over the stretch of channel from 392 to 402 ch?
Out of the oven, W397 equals 1.34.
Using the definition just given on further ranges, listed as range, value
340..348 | 1.34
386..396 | 1.24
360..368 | 1.42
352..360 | 1.46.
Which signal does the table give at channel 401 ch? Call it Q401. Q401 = 1.355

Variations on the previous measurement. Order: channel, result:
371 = 1.243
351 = 1.346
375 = 1.168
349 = 1.399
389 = 1.201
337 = 1.184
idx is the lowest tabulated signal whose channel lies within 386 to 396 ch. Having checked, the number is 1.122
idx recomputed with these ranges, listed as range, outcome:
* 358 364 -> 1.452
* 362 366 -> 1.35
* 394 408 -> 1.297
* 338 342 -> 1.185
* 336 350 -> 1.184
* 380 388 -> 1.018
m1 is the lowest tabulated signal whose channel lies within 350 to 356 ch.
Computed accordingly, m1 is 1.346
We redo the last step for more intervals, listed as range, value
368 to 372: 1.243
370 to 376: 1.168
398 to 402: 1.355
